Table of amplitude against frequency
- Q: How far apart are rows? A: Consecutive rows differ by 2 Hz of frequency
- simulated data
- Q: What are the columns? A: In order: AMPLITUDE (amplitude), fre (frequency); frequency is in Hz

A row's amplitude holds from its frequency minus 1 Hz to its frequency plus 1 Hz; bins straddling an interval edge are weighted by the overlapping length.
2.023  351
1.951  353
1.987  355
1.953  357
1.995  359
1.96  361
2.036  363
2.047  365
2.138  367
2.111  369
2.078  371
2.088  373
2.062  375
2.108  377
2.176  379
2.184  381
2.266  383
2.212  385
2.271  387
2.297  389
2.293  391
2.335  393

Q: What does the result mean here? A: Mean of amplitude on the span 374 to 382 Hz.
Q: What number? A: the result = 2.13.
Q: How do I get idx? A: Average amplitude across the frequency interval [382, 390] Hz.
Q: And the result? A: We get 2.26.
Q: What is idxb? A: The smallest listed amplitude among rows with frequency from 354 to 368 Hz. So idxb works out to 1.953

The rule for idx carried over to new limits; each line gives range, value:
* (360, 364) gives 2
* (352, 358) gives 1.96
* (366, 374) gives 2.1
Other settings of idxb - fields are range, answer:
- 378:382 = 2.176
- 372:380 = 2.062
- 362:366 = 2.036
